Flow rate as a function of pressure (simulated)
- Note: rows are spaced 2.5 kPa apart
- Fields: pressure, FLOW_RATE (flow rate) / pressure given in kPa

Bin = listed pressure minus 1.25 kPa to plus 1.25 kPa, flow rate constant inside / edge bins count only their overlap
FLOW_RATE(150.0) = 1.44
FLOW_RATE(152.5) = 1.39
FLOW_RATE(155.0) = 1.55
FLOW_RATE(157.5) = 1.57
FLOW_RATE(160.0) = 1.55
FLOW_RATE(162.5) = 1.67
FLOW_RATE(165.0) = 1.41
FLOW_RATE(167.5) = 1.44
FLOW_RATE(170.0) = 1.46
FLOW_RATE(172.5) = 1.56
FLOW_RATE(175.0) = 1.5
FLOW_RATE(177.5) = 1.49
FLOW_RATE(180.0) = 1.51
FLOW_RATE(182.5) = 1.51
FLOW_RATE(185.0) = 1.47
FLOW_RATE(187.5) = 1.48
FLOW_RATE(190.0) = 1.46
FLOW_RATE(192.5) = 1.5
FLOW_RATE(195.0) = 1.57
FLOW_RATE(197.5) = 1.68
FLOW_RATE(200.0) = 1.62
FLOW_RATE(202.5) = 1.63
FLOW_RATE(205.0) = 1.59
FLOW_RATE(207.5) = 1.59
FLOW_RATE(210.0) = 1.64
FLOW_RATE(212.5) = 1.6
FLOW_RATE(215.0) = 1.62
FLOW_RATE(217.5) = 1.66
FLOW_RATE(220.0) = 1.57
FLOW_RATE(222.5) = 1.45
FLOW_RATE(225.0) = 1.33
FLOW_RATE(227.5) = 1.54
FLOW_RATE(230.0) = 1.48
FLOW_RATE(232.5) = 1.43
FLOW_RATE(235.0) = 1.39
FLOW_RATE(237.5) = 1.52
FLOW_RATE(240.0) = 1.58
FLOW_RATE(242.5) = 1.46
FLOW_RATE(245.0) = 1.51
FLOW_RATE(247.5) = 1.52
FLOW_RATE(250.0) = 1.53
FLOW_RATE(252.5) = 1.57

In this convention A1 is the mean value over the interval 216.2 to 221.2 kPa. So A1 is 1.62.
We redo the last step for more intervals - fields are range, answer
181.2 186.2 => 1.49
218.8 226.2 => 1.45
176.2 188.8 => 1.49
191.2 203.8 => 1.6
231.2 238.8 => 1.45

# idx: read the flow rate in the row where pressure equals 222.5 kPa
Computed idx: 1.45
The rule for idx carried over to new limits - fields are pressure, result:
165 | 1.41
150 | 1.44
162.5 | 1.67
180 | 1.51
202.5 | 1.63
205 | 1.59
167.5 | 1.44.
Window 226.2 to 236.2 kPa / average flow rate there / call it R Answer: 1.46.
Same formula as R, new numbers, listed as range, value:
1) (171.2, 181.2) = 1.51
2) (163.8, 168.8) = 1.43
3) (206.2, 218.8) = 1.62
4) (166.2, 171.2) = 1.45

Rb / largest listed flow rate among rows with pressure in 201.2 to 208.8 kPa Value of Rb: 1.63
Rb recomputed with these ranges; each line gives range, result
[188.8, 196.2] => 1.57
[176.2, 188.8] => 1.51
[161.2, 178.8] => 1.67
